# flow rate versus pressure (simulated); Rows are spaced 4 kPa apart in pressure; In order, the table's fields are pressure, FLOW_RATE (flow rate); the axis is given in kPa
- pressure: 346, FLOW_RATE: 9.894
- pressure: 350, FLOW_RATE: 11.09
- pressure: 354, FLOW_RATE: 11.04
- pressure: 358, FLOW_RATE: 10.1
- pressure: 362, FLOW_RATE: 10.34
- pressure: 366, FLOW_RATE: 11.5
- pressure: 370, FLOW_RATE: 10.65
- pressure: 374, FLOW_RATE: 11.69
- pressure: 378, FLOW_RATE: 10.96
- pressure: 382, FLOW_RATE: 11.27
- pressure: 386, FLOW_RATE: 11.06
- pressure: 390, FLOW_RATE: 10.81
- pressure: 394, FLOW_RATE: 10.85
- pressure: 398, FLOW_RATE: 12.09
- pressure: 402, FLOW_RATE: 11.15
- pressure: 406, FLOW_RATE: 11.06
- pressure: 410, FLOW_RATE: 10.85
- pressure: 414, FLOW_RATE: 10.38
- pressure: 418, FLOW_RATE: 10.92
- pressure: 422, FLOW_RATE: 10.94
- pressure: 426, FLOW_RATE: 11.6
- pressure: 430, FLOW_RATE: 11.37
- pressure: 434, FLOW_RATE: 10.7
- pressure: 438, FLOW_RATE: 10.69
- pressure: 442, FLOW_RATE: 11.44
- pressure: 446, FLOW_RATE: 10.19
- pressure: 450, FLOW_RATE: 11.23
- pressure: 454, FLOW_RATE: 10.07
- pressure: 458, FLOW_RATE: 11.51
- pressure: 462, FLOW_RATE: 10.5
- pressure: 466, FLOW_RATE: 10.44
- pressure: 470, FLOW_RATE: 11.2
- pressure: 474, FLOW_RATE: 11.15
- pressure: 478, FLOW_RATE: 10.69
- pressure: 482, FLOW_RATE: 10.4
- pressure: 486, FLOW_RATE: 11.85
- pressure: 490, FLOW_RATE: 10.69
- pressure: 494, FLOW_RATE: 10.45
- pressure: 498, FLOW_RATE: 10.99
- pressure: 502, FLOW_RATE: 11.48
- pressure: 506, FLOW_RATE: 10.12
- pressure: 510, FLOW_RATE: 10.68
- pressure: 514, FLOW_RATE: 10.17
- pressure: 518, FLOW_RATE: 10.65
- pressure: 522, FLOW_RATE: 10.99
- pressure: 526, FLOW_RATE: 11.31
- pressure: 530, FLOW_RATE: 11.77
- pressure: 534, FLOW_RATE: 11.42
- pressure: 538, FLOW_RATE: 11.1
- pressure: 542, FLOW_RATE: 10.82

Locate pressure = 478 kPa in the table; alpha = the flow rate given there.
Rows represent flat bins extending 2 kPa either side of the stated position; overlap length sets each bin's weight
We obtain 10.69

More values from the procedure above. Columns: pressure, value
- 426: 11.6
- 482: 10.4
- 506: 10.12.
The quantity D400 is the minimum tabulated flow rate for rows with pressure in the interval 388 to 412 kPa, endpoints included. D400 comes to 10.81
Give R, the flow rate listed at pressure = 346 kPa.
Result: 9.894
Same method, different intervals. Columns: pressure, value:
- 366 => 11.5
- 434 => 10.7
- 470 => 11.2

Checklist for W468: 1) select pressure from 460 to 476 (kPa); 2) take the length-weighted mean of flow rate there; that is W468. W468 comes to 10.8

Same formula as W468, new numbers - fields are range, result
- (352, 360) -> 10.6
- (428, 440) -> 10.9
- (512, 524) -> 10.6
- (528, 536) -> 11.6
